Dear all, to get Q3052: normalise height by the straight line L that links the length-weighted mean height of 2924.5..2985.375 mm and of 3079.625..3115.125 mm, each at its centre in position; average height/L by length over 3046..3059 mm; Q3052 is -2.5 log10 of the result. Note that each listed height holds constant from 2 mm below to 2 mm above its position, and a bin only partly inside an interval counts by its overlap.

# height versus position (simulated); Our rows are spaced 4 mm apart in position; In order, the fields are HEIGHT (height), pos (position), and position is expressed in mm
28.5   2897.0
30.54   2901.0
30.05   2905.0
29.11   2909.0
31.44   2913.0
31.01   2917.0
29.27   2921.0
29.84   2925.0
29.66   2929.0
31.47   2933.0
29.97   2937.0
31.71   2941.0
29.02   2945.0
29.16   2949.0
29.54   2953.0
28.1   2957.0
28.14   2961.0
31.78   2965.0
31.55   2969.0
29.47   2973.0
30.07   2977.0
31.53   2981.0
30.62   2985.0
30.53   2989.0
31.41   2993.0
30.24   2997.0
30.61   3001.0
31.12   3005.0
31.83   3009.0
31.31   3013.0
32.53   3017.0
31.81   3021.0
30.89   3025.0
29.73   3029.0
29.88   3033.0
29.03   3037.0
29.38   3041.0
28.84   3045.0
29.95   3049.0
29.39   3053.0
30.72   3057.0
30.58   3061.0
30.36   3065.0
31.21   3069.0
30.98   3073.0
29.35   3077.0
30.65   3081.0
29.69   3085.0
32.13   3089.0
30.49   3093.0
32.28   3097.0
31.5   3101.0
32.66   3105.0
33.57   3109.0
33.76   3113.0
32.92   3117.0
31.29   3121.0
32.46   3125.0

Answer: 0.049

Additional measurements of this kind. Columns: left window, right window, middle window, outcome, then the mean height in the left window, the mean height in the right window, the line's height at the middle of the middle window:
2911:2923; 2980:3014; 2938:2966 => 0.04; 30.6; 31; 30.8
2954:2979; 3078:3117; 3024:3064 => 0.04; 29.8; 31.8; 31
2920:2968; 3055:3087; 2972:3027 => -0.03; 29.9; 30.4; 30.1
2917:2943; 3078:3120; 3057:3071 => 0.03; 30.4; 31.9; 31.6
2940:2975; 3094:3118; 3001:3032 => -0.01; 29.8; 32.7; 30.9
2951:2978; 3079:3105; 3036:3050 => 0.05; 29.8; 31.2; 30.7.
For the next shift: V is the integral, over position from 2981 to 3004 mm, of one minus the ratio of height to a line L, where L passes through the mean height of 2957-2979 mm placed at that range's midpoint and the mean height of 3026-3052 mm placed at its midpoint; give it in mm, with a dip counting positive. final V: -0.7 mm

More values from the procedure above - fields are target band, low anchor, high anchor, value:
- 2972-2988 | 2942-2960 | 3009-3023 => -0.1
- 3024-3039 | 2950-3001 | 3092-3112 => 0.6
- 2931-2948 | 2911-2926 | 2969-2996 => 0.0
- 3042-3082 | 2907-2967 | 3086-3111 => 1.7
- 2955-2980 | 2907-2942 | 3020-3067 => 0.3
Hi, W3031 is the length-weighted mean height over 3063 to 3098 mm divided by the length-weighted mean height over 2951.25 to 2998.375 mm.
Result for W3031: 1.0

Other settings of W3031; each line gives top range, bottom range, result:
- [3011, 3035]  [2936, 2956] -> 1.04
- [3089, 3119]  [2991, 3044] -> 1.06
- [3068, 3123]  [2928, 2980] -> 1.05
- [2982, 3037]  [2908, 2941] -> 1.02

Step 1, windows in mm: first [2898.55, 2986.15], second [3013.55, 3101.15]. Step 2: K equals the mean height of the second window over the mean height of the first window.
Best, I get 1.01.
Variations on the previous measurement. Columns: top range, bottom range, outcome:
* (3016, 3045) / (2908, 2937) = 1.00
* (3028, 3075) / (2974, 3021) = 0.97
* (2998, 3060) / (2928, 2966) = 1.02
